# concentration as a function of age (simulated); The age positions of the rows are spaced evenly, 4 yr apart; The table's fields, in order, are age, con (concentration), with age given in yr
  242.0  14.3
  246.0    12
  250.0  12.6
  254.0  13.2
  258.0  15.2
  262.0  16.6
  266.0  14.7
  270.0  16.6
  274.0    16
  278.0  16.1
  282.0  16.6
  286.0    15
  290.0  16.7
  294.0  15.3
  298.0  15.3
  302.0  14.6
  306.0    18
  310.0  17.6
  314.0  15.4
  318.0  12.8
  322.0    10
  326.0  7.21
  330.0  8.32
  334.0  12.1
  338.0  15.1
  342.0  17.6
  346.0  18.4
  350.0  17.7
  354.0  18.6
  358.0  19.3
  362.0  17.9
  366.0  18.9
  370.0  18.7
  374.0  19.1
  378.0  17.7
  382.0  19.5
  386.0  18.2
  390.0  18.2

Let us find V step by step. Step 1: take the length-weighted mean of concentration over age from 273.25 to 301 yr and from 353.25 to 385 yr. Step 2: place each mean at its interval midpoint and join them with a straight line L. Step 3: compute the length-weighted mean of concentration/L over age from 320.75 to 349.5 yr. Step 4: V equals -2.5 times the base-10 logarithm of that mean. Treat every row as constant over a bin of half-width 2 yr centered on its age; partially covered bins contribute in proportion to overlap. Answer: 0.327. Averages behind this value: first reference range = 15.8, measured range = 13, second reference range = 18.7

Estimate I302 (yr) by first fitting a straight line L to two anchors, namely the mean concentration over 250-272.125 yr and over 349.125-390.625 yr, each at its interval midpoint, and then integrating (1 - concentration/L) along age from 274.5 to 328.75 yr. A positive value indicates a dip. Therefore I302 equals 5.50 yr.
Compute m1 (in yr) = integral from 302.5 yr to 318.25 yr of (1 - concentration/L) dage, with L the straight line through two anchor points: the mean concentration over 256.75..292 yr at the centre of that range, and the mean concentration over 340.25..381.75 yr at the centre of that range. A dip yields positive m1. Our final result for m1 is 0.8 yr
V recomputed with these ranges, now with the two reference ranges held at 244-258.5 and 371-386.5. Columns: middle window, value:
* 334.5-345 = 0.07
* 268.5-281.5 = -0.16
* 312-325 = 0.28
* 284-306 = -0.05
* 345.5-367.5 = -0.05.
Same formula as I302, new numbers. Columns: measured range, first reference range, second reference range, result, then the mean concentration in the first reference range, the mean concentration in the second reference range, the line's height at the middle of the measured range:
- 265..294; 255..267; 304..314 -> 0.3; 15.4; 17.3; 16.1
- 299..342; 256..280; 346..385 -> 9.7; 15.9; 18.6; 17.3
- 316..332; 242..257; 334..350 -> 6.3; 13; 16.5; 15.8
